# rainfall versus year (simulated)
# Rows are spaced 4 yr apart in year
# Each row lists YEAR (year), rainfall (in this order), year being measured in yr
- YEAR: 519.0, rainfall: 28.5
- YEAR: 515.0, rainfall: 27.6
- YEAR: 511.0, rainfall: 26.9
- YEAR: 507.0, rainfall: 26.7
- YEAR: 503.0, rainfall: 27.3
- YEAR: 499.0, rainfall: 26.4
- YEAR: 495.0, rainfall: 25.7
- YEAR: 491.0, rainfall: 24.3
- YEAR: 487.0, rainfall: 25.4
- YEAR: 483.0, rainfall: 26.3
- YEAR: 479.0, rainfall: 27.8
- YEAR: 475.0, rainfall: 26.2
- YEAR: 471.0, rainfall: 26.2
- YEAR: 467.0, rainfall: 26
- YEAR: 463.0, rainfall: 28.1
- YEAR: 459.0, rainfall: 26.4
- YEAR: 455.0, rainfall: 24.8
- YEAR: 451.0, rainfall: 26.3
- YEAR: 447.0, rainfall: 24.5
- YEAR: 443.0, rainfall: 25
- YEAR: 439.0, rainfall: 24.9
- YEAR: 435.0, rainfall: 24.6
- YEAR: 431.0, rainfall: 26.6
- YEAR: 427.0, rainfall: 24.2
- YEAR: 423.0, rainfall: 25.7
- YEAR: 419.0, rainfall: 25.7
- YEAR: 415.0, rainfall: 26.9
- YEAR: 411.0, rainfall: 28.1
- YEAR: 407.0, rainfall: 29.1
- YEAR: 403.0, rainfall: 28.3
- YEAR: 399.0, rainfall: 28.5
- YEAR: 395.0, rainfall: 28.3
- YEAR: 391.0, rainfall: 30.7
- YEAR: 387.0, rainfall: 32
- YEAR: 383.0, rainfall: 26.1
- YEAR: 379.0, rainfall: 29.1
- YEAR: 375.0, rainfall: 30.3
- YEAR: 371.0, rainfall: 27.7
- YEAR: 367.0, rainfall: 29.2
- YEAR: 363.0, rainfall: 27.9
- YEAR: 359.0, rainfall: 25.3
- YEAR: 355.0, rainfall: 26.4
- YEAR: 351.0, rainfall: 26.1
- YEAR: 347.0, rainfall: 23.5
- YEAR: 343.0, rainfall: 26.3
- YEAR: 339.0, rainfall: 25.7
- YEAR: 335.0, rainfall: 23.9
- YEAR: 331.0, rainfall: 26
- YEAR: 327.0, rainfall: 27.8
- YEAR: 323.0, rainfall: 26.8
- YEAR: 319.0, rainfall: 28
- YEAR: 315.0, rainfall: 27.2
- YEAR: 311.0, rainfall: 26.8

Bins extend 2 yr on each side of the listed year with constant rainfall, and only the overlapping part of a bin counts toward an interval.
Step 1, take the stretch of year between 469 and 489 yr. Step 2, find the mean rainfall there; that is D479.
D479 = 26.4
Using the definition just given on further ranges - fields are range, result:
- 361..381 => 28.8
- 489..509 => 26.1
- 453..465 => 26.4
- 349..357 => 26.2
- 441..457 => 25.1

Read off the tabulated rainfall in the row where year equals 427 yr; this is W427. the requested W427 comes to 24.2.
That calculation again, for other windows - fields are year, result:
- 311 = 26.8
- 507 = 26.7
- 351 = 26.1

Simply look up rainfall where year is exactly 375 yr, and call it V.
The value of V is 30.3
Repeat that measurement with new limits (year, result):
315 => 27.2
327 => 27.8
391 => 30.7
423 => 25.7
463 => 28.1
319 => 28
